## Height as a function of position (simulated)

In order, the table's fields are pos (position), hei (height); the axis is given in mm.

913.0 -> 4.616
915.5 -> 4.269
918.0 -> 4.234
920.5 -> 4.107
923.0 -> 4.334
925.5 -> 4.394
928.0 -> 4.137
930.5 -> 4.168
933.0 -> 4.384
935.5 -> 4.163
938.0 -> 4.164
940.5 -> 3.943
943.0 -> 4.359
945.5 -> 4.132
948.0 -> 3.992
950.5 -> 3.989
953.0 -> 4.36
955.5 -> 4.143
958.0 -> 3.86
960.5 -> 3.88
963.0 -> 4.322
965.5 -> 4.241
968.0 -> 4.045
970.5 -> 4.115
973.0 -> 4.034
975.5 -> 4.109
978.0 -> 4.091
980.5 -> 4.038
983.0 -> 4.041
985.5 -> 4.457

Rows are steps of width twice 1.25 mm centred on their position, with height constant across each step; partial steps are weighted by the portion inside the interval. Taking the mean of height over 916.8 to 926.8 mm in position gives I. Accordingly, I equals 4.27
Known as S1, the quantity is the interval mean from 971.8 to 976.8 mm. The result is 4.07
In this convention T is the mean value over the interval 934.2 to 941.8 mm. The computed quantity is 4.09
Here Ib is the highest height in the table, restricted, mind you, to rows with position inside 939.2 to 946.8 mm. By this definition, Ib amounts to 4.359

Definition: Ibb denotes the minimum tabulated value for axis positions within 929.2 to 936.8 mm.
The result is 4.163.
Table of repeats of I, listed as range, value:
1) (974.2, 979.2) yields 4.1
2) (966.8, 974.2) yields 4.07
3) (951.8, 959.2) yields 4.12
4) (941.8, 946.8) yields 4.24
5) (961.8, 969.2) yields 4.2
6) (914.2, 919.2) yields 4.26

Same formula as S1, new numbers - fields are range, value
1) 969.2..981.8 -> 4.08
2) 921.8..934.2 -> 4.28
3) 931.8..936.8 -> 4.27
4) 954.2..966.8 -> 4.09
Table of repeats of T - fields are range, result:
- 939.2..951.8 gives 4.08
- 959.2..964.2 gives 4.1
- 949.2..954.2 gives 4.17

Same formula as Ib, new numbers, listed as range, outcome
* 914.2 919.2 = 4.269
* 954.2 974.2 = 4.322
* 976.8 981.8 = 4.091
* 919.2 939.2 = 4.394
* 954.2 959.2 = 4.143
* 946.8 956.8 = 4.36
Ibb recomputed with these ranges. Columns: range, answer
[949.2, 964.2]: 3.86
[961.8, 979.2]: 4.034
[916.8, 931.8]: 4.107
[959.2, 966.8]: 3.88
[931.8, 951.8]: 3.943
